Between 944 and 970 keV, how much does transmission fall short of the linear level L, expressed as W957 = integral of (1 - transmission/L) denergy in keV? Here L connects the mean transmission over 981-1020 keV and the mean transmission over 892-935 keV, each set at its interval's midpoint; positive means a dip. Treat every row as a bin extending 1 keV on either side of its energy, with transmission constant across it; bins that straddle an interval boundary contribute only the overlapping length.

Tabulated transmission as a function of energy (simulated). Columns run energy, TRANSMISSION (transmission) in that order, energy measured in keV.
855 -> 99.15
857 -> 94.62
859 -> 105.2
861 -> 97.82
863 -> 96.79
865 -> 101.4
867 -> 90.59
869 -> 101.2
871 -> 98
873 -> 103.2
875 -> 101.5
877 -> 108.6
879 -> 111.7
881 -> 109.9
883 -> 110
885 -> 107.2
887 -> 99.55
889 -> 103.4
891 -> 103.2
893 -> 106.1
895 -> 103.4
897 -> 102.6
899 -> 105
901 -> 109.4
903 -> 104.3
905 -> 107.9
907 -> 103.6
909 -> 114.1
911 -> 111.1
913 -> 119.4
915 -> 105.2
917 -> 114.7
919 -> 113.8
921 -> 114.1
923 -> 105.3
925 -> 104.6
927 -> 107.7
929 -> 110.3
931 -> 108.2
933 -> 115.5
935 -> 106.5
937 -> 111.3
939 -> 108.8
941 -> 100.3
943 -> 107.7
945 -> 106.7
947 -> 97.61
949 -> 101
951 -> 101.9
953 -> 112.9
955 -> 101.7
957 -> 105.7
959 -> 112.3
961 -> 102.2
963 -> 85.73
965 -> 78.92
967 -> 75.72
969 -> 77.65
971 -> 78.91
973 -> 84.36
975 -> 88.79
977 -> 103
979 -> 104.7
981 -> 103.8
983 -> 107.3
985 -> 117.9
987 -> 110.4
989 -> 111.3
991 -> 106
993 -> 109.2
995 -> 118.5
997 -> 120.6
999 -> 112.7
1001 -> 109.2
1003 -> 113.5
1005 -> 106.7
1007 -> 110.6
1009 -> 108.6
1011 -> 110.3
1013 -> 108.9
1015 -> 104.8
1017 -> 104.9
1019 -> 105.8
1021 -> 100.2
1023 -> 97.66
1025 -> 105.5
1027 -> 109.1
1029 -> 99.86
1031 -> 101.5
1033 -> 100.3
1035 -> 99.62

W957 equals 3.0 keV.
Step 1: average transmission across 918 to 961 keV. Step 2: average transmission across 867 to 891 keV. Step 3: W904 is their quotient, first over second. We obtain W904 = 1.0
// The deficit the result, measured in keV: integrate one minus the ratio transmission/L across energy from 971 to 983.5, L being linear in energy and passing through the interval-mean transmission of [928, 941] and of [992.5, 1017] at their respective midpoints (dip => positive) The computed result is 1.5 keV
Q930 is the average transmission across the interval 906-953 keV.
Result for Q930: 108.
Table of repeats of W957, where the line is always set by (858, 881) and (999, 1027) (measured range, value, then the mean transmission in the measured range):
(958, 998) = 2.2 keV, 99.9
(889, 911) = -0.7 keV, 106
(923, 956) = -0.7 keV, 106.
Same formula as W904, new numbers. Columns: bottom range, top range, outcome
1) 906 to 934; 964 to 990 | 0.86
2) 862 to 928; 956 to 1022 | 0.97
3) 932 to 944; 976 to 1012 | 1.02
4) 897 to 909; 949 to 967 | 0.93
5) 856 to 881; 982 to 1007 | 1.11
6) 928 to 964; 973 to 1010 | 1.03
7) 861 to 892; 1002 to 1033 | 1.03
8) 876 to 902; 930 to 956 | 1.00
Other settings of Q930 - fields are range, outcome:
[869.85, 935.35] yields 108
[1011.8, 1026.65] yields 104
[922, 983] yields 100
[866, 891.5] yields 104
